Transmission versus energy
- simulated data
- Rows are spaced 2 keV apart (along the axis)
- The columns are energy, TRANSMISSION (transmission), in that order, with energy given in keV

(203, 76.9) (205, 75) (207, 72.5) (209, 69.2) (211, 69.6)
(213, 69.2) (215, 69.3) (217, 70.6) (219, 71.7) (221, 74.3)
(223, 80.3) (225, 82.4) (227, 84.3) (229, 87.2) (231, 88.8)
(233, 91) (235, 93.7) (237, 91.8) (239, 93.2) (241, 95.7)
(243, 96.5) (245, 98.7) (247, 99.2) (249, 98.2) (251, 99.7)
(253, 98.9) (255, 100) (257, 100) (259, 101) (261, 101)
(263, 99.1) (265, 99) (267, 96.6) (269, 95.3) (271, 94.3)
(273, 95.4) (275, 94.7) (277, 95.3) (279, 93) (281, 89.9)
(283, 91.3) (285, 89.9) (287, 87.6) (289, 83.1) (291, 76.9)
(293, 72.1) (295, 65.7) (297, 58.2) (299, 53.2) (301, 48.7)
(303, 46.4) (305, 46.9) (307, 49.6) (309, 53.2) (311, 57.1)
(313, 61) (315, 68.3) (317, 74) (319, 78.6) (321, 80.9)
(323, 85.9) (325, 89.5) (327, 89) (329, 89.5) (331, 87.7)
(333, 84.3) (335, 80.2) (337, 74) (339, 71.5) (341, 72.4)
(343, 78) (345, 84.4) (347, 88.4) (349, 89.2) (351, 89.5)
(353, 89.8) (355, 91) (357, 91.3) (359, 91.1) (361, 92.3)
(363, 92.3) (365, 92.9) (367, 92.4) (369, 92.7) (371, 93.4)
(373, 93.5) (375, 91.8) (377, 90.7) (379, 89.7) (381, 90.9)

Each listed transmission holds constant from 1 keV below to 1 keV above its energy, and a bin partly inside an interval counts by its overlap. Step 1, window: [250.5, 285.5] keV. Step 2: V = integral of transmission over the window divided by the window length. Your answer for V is 96.4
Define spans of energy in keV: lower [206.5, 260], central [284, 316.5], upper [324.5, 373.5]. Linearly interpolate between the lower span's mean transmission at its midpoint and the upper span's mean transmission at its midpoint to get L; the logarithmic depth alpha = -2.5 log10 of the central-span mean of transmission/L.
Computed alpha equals 0.34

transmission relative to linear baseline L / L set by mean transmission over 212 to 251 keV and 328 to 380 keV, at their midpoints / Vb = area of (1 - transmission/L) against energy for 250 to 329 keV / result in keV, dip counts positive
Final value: 5.2 keV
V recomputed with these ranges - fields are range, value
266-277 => 95.3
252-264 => 100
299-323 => 61.2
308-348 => 77.4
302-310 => 49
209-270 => 89.5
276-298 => 82.1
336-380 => 87.8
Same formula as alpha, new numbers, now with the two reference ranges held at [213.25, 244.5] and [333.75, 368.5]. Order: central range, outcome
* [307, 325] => 0.221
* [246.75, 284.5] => -0.141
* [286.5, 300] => 0.209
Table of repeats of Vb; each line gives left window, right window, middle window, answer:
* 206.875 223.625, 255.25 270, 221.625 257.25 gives -3.1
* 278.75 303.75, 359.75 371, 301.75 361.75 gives 4.9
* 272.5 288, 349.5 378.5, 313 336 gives 2.6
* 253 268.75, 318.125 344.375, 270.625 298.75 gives 3.0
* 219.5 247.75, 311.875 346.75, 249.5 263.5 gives -2.1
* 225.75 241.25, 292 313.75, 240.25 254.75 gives -2.6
